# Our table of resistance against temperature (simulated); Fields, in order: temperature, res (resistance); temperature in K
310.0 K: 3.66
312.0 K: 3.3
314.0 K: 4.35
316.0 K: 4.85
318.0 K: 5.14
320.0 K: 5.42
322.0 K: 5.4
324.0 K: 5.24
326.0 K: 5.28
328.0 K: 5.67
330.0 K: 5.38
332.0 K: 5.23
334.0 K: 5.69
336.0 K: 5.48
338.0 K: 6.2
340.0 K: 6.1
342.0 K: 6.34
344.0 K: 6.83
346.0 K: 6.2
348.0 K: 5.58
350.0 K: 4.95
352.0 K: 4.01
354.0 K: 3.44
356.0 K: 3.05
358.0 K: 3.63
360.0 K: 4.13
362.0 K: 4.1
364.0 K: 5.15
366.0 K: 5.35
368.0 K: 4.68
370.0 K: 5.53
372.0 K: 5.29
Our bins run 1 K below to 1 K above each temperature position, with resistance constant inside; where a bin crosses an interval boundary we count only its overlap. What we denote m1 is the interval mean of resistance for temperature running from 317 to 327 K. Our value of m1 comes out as 5.3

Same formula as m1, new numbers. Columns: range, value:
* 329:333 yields 5.3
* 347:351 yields 5.27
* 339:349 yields 6.21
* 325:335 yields 5.45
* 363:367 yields 5.25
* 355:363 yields 3.73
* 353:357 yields 3.25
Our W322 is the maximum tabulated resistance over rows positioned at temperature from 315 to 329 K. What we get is 5.67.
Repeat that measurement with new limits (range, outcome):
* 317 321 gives 5.42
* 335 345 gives 6.83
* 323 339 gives 6.2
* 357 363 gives 4.13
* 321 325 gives 5.4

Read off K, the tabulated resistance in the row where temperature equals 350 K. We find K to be 4.95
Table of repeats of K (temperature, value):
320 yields 5.42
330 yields 5.38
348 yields 5.58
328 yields 5.67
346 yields 6.2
